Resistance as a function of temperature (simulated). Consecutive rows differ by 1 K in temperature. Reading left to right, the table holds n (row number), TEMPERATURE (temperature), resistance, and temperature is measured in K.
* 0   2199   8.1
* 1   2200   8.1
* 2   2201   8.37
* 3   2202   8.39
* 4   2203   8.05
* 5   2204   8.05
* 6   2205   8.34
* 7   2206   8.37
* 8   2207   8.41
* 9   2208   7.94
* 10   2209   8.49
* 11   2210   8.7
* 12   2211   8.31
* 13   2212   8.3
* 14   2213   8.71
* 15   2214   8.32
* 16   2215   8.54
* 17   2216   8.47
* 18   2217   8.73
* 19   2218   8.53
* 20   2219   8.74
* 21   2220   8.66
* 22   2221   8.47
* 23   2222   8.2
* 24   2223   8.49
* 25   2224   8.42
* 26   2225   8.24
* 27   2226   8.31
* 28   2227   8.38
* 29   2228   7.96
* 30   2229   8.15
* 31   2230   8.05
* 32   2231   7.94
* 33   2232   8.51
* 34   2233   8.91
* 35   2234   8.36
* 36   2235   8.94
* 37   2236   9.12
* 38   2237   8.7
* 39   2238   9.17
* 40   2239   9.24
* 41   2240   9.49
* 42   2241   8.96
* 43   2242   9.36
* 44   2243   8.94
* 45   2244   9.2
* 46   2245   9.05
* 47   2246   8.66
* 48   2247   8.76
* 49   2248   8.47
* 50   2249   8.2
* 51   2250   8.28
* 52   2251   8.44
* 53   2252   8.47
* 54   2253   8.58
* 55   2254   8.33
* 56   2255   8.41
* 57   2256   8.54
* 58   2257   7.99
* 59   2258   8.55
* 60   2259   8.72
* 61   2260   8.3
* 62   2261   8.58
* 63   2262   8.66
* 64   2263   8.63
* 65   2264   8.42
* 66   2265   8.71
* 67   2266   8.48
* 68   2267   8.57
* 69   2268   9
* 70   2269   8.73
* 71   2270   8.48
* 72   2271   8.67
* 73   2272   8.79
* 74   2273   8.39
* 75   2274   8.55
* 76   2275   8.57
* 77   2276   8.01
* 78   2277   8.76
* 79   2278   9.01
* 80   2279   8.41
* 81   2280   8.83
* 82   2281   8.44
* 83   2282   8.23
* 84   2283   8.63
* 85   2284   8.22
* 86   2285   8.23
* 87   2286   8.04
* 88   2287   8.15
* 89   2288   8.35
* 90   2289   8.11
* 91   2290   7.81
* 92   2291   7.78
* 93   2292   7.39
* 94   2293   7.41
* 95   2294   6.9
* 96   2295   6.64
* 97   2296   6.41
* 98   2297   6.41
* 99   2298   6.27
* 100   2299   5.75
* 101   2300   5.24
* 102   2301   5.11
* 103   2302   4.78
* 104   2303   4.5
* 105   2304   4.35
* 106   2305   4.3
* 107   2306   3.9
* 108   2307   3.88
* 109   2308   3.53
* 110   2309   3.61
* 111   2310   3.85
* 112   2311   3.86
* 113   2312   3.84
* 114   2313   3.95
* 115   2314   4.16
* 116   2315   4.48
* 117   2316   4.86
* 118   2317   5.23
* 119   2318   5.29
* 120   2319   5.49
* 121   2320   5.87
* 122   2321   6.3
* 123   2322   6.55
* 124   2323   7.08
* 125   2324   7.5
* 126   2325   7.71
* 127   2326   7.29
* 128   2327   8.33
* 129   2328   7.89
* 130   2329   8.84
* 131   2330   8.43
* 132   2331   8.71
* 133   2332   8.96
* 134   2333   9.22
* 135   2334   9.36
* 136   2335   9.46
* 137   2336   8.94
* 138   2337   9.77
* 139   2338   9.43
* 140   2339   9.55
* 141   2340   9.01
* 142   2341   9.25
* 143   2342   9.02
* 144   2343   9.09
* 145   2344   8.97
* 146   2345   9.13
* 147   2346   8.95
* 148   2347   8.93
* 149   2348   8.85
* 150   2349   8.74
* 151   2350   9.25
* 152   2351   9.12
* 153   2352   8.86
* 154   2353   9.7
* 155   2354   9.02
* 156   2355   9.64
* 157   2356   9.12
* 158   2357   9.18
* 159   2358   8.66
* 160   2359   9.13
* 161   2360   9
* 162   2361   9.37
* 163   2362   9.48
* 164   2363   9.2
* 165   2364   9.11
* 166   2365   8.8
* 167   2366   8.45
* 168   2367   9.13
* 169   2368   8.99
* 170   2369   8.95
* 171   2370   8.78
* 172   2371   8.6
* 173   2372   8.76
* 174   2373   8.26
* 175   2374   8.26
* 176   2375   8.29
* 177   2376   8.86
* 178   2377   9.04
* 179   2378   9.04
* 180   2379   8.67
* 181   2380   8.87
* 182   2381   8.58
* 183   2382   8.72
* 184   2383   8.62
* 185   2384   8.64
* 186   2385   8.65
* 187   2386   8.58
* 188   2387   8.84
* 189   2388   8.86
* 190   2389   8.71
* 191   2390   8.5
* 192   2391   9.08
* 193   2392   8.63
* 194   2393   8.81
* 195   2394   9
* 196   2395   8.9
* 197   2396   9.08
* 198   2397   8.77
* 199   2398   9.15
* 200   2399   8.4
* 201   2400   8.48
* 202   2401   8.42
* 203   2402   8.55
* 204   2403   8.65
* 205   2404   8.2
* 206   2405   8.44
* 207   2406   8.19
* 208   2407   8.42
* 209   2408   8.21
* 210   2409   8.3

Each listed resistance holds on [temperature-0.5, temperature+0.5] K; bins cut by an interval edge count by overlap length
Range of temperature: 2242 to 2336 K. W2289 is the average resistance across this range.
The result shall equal 7.38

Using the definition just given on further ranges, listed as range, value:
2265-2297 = 8.17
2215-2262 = 8.59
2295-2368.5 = 7.41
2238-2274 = 8.66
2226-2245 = 8.74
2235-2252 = 8.87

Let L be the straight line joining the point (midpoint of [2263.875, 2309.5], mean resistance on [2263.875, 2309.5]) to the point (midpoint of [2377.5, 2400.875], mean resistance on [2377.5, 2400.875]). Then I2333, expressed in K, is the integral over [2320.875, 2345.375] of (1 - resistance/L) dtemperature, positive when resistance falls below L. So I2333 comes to -2.0 K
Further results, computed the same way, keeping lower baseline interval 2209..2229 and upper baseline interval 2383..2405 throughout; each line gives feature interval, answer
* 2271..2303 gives 3.6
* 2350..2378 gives -1.0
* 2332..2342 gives -0.8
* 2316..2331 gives 2.8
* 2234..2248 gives -0.9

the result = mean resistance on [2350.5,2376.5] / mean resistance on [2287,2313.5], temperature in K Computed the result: 1.60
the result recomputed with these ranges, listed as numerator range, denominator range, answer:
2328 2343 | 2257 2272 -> 1.06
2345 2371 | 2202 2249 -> 1.06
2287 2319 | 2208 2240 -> 0.64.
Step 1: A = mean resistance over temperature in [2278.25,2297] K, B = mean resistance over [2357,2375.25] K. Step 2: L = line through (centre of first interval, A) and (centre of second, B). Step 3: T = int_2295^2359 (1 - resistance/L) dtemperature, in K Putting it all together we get 9.5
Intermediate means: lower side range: 7.86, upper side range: 8.86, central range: 7.17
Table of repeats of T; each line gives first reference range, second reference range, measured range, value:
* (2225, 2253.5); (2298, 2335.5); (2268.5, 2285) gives -2.6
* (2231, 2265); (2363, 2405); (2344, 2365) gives -0.9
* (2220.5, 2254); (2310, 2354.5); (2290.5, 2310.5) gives 6.6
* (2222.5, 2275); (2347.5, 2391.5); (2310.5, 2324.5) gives 5.5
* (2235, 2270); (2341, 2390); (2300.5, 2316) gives 8.2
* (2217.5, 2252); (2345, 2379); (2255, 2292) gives 1.2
